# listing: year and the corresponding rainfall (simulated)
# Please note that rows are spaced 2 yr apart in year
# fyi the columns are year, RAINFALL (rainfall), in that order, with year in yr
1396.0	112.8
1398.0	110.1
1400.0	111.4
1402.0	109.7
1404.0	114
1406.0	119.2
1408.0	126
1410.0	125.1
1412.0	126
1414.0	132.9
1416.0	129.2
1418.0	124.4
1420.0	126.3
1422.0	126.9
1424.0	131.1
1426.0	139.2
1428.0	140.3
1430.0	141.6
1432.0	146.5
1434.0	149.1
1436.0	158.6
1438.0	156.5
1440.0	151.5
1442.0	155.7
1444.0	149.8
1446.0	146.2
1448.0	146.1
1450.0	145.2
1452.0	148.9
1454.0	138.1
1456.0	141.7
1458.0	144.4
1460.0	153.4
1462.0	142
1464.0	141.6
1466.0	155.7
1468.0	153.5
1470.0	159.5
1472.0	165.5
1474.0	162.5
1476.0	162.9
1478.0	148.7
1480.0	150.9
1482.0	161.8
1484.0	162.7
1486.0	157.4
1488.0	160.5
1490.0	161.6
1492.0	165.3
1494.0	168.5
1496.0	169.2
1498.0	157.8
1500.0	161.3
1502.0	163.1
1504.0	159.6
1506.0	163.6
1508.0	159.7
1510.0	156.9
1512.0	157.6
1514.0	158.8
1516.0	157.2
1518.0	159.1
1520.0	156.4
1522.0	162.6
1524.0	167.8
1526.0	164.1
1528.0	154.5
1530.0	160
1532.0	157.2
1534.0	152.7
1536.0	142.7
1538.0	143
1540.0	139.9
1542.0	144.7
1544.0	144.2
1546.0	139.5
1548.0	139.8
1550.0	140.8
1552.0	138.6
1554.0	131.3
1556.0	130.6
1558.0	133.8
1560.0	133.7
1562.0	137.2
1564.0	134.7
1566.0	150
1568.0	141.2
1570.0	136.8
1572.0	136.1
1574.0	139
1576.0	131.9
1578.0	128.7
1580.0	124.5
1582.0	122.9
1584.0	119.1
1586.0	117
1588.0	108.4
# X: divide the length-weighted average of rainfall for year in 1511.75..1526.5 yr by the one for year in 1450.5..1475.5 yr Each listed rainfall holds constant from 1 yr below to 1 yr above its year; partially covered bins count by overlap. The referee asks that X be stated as 1.06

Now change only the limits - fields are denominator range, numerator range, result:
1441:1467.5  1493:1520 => 1.09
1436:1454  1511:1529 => 1.07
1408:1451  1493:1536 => 1.14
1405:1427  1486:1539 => 1.25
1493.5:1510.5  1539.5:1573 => 0.85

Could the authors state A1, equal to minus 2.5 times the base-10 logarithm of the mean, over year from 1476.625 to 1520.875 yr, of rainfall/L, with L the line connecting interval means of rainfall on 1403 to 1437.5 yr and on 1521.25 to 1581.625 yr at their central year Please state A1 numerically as -0.15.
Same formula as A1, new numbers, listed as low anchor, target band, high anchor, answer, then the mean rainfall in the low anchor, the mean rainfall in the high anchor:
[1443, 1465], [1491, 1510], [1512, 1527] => -0.05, 145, 161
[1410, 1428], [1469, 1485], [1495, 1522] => -0.07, 130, 160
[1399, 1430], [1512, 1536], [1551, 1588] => -0.21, 126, 132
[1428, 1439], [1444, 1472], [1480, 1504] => 0.05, 150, 162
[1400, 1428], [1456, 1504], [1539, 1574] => -0.20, 125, 138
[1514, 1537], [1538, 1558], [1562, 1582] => 0.06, 158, 135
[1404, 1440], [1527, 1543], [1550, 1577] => -0.10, 135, 137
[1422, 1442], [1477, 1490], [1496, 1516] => -0.01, 146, 160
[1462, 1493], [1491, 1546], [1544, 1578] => -0.07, 157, 137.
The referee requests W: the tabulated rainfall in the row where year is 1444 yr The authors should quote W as 149.8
